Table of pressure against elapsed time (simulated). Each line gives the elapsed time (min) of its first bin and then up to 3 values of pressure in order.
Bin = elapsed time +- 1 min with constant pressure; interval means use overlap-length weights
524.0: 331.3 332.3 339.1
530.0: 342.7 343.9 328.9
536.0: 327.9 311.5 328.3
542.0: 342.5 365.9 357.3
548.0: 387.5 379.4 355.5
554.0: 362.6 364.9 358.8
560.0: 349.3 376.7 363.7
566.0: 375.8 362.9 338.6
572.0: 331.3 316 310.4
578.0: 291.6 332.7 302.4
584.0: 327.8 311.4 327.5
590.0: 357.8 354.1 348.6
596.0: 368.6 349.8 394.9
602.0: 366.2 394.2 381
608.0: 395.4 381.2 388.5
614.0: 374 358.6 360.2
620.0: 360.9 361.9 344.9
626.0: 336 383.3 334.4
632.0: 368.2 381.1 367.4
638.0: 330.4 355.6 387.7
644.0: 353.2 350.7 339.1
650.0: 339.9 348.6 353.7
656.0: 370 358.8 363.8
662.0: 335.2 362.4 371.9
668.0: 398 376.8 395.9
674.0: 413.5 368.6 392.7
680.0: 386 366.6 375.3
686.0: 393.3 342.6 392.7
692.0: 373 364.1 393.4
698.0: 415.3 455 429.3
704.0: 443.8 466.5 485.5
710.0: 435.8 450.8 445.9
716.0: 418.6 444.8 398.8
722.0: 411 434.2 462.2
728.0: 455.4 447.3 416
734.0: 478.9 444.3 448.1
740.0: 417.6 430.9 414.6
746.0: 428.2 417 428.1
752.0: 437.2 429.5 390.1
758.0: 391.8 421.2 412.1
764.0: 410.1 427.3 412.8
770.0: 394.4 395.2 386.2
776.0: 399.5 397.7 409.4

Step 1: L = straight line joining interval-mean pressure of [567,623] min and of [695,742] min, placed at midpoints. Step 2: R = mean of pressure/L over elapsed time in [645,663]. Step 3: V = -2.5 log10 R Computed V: 0.123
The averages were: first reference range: 352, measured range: 351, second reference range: 439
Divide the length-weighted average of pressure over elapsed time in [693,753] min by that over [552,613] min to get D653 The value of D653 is 1.2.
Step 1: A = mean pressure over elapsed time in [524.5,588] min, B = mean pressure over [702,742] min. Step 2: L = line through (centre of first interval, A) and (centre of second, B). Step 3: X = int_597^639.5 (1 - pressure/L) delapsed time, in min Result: 1.35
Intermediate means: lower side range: 342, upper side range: 442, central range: 367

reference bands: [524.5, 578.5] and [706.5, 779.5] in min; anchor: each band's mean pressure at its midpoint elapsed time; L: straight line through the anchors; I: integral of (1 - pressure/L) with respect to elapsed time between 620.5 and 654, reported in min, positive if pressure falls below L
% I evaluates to 2.3 min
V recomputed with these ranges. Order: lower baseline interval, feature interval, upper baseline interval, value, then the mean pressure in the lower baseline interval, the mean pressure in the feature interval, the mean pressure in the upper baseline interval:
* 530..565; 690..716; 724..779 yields -0.06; 353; 428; 422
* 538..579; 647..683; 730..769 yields 0.06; 350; 369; 425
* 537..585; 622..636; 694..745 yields 0.07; 346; 359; 436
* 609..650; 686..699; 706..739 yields 0.10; 360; 381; 443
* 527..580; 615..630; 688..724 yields 0.07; 346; 356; 423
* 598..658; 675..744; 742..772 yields -0.06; 364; 420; 415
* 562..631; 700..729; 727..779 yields -0.10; 353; 442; 420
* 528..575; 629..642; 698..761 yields 0.09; 351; 359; 434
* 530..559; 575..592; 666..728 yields 0.14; 351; 322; 411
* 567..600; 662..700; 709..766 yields 0.03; 335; 383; 429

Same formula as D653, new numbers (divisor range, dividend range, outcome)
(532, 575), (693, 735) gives 1.24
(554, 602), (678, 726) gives 1.20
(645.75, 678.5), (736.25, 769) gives 1.15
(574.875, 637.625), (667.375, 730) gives 1.16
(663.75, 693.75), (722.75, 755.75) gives 1.14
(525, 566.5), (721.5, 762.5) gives 1.22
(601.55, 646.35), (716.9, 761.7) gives 1.17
